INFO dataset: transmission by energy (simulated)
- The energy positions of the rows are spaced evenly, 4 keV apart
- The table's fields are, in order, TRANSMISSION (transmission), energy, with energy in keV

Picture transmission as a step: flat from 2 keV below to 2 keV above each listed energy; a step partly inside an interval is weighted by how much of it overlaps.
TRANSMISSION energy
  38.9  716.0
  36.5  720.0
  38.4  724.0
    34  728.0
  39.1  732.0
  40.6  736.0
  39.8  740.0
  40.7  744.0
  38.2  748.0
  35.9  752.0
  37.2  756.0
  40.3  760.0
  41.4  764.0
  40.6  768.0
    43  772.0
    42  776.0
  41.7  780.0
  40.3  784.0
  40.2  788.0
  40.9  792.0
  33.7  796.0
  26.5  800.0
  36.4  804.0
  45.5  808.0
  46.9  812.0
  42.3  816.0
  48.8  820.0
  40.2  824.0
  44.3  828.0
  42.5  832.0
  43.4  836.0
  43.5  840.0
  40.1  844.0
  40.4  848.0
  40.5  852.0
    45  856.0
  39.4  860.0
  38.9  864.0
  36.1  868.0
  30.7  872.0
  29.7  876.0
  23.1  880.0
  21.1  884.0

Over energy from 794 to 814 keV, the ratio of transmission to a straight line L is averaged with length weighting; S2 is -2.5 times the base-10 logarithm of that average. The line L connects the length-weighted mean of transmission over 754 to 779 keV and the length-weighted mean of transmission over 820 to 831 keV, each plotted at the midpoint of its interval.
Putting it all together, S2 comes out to 0.13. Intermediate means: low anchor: 40.8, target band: 37.8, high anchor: 43.5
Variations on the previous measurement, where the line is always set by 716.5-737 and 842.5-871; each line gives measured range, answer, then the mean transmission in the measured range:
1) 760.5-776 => -0.09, 41.6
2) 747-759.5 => 0.02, 37.4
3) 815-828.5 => -0.13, 44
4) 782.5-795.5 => -0.03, 39.7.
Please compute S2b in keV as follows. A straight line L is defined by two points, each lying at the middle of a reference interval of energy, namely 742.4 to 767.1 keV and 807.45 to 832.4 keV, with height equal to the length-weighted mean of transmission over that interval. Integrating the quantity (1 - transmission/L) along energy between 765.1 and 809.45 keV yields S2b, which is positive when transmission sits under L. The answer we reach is 2.6 keV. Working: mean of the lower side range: 39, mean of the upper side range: 44.4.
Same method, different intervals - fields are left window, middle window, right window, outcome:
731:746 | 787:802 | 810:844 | 2.6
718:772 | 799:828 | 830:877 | -1.8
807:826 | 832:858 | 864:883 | -3.3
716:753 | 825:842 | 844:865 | -1.2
